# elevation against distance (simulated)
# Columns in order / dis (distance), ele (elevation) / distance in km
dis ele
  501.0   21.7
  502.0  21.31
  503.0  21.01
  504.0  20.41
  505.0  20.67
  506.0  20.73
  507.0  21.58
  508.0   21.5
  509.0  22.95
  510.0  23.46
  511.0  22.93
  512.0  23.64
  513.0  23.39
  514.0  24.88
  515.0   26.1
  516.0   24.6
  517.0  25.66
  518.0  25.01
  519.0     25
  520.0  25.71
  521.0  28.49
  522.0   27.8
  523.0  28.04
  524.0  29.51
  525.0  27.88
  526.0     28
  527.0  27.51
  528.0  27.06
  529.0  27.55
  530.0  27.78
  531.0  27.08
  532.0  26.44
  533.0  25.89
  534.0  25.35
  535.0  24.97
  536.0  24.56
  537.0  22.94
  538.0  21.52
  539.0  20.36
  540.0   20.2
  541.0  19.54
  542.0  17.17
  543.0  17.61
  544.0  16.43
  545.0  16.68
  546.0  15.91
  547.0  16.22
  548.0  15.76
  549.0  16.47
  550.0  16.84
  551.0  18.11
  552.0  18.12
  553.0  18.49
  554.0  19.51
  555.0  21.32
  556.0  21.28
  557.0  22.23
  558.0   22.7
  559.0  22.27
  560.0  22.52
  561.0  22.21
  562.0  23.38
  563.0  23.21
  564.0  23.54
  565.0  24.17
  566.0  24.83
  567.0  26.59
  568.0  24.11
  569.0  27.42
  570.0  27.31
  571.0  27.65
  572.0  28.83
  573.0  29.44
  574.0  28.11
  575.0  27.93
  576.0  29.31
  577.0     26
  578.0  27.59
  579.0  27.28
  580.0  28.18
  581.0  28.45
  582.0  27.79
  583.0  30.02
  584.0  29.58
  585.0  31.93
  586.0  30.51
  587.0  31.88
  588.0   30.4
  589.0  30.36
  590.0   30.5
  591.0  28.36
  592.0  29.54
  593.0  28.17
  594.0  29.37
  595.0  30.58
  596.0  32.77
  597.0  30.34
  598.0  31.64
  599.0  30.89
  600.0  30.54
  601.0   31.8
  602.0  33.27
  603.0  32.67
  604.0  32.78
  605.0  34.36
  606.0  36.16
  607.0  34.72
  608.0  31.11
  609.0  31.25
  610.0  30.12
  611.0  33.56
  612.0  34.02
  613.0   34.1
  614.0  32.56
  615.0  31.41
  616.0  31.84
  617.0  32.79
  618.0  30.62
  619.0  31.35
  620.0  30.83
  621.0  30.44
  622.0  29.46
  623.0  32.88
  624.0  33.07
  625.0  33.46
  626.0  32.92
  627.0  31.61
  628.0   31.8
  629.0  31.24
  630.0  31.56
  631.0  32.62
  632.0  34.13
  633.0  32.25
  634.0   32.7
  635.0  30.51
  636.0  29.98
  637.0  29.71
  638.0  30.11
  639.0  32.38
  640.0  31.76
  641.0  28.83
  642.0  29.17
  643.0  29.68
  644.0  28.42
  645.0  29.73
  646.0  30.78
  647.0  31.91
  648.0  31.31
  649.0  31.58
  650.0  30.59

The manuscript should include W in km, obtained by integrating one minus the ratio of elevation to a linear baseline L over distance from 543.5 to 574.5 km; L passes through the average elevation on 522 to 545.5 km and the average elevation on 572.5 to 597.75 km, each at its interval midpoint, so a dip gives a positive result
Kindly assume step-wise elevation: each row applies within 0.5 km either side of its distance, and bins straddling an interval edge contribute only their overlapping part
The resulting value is 5.6 km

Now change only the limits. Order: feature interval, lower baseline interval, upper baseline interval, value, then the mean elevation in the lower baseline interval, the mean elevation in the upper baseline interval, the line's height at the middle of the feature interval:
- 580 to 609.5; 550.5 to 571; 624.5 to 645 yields -4.85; 22.8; 31.2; 26.7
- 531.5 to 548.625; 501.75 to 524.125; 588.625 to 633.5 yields 3.74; 24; 31.8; 26.2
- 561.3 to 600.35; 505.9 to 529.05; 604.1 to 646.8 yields 1.03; 25.4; 31.7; 29.1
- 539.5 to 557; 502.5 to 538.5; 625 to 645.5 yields 5.52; 24.9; 31.1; 26.4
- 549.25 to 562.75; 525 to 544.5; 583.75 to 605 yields 2.90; 23.7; 30.9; 26.3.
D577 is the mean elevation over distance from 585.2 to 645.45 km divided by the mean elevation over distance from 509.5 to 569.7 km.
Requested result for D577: 1.4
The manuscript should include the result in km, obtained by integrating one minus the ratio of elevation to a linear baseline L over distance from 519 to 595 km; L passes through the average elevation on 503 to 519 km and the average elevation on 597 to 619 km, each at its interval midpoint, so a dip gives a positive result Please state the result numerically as 7.26 km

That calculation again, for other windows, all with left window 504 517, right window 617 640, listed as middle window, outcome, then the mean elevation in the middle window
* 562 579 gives 0.5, 26.6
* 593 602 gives -0.5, 31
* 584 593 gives -0.5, 30.3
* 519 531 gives -1.8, 27.6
